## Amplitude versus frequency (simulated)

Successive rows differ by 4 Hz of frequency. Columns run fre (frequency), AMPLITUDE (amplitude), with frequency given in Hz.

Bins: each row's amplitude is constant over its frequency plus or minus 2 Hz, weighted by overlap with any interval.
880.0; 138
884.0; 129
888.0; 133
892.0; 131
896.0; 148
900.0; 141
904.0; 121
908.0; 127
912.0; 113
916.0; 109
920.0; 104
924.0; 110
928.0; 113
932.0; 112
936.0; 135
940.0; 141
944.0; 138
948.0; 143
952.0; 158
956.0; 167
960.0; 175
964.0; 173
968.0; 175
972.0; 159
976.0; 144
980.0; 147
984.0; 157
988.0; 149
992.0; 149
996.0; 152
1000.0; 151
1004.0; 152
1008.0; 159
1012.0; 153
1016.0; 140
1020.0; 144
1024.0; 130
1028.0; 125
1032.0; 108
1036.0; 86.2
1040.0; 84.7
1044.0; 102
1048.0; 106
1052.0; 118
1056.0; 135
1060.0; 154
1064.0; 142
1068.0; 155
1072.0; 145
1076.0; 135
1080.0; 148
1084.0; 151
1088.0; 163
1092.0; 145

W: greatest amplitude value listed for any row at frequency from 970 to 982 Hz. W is 159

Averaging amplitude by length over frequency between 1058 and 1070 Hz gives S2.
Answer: 150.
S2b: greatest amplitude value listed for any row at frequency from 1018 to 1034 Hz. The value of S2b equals 144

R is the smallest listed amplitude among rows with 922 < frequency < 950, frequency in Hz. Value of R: 110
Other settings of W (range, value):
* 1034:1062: 154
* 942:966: 175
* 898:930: 141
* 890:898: 148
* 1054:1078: 155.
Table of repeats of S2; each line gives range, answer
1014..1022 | 142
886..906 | 135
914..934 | 110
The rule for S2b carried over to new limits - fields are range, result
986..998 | 152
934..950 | 143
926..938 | 135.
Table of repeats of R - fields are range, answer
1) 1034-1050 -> 84.7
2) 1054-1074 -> 135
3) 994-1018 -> 140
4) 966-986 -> 144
